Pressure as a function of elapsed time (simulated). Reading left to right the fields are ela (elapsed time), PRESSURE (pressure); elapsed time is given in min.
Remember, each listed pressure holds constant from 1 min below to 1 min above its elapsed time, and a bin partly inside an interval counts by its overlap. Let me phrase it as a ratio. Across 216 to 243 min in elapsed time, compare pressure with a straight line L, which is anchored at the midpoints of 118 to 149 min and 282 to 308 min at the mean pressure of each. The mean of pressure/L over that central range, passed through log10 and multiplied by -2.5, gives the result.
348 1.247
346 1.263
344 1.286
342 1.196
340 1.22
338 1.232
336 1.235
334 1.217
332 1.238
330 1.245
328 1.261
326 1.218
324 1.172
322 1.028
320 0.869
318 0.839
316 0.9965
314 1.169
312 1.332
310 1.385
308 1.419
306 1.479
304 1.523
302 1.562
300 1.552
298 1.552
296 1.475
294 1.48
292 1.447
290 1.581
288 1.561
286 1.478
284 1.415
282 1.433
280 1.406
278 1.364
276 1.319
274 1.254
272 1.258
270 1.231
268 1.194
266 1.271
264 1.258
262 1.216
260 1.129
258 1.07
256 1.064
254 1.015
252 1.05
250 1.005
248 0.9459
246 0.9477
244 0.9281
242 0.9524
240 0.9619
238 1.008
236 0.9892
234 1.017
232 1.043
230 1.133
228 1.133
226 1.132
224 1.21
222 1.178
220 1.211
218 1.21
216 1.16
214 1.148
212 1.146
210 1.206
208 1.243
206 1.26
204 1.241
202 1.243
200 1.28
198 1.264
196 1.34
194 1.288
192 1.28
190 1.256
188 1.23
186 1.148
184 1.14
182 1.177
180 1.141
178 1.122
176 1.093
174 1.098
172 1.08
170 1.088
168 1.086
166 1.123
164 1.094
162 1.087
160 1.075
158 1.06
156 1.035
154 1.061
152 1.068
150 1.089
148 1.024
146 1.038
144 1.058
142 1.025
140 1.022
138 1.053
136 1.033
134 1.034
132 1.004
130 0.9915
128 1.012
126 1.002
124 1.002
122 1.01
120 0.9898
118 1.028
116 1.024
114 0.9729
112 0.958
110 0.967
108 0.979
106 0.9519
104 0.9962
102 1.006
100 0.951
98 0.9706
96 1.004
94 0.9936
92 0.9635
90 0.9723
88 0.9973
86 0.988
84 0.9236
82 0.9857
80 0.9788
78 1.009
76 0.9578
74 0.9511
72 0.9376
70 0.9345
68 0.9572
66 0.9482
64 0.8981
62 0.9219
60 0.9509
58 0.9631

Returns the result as 0.19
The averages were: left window 1.02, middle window 1.09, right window 1.5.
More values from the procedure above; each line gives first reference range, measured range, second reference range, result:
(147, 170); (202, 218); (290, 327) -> -0.045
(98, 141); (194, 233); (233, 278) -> -0.127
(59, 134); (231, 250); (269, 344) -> 0.229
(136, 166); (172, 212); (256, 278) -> -0.087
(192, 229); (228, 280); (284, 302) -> 0.232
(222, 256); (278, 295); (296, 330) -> -0.228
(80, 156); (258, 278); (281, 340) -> 0.015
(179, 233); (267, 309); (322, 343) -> -0.180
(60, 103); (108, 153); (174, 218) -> 0.053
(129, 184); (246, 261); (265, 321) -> 0.224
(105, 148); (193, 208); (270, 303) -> -0.056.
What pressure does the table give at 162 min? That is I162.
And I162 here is 1.087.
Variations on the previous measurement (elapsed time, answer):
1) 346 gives 1.263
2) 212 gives 1.146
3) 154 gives 1.061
